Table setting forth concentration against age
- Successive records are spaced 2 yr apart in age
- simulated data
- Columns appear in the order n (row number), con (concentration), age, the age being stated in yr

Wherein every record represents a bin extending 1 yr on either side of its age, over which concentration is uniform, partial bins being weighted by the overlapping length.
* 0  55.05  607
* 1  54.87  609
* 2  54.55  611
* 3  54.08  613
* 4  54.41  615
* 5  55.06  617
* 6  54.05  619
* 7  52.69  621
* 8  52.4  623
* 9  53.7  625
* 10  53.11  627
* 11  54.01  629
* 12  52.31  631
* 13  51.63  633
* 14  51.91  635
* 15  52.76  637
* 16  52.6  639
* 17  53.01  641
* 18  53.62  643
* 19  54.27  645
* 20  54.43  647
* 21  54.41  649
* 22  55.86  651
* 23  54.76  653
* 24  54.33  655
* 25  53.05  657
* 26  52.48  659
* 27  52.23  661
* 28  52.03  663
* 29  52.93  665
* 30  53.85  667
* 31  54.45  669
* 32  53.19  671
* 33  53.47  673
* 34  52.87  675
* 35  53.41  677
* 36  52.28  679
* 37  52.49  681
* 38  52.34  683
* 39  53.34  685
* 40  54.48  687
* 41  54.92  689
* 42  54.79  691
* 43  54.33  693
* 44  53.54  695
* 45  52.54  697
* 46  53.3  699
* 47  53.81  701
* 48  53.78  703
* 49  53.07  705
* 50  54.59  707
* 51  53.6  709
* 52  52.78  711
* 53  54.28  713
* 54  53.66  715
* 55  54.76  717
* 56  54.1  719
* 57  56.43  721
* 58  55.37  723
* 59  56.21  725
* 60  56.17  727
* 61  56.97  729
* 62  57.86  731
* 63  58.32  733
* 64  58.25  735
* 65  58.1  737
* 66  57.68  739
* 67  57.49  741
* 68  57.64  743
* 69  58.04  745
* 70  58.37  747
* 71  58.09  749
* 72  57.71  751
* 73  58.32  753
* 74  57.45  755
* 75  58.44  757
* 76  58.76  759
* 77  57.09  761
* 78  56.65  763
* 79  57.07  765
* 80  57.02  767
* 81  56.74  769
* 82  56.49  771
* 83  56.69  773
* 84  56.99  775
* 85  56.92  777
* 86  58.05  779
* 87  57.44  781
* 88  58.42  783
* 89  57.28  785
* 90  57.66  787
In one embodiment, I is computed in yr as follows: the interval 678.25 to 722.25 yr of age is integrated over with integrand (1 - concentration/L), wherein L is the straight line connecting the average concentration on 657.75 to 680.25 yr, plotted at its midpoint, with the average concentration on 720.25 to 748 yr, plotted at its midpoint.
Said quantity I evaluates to 1.0 yr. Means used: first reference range 53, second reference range 57.4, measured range 53.8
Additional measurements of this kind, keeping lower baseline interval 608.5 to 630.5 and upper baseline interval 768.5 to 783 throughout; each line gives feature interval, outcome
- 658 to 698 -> 1.3 yr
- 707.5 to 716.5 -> 0.3 yr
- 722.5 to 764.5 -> -0.8 yr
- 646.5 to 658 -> 0.0 yr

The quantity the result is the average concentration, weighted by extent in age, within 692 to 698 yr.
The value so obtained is 53.5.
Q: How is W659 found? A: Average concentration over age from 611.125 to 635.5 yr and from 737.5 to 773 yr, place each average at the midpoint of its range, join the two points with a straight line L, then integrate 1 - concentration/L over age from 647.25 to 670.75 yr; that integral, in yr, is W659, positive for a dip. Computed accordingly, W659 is 0.35 yr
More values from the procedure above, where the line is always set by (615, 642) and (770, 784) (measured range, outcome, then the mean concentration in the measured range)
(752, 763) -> -0.22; 57.9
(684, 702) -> 0.33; 53.9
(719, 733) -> -0.16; 56.5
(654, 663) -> 0.17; 52.9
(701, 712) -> 0.34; 53.6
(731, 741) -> -0.34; 58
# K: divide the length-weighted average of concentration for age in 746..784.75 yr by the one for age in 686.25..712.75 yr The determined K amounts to 1.1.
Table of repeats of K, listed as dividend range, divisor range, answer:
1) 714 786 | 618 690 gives 1.07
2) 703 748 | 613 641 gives 1.05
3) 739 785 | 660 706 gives 1.08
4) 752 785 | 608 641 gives 1.08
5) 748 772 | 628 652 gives 1.08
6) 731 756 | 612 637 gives 1.09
